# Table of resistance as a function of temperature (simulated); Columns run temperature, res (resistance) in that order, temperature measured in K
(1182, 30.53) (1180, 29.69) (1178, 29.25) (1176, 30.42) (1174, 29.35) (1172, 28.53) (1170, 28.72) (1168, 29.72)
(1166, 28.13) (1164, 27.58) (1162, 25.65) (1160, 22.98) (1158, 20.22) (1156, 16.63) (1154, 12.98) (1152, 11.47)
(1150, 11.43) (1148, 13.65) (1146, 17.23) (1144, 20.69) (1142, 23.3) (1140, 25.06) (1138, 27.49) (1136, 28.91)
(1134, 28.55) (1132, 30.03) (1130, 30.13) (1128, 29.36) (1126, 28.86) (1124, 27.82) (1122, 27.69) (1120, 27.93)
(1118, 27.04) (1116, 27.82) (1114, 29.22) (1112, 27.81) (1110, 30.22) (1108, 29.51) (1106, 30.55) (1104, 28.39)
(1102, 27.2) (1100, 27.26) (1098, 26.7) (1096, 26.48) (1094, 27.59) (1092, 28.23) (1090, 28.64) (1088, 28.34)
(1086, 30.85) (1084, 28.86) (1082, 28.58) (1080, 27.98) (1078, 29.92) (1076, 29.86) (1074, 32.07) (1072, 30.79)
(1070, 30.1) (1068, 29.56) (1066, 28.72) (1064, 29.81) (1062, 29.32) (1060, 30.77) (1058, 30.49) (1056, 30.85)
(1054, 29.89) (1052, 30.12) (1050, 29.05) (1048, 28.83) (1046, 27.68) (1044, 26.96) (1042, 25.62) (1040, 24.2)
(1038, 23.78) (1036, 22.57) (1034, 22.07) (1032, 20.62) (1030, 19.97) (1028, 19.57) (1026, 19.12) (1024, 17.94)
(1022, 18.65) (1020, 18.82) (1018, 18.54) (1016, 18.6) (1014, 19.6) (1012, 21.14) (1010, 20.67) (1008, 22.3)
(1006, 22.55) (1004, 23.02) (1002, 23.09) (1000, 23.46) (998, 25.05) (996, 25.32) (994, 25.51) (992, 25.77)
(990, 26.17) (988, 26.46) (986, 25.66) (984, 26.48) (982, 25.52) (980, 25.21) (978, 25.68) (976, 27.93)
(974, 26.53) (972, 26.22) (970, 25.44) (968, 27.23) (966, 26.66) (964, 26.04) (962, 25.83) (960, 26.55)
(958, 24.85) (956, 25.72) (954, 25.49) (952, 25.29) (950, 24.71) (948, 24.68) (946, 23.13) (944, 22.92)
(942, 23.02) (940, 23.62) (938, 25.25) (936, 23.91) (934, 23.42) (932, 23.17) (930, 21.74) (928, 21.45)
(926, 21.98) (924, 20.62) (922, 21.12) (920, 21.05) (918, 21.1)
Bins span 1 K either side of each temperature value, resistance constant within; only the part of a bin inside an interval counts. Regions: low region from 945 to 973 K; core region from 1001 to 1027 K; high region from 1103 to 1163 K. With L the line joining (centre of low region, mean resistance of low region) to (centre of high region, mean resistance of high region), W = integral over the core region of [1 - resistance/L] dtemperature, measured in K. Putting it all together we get 5.1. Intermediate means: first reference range 25.6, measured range 20.3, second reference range 24.6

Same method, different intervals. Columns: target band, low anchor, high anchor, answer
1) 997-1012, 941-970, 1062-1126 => 2.08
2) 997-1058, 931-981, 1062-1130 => 8.55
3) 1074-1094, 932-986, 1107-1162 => -3.73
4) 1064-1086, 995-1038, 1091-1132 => -3.57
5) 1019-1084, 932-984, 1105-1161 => -4.26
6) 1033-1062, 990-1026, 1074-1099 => -2.41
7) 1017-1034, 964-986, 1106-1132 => 4.89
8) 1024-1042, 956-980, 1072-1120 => 3.90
